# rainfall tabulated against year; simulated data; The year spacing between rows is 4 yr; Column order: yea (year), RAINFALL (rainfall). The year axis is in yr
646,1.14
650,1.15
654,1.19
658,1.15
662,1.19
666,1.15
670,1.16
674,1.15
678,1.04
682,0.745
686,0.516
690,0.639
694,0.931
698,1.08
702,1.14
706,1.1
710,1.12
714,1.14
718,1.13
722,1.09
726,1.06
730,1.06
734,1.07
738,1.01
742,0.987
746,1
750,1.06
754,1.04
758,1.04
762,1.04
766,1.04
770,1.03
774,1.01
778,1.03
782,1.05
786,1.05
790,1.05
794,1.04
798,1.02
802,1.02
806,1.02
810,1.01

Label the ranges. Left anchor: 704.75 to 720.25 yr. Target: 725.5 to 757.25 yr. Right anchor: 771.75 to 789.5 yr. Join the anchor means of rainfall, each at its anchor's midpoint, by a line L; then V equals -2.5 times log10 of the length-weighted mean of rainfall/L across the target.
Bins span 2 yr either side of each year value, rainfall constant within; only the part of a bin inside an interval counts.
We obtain 0.05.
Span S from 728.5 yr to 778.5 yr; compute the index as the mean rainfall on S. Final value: 1.03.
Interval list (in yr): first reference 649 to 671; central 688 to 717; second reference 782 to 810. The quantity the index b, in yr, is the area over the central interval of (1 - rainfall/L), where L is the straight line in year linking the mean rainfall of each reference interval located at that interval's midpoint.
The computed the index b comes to 2.5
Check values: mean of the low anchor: 1.17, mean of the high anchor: 1.03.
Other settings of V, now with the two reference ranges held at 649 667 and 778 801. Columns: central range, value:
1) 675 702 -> 0.30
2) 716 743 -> 0.04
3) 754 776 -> 0.03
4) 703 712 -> 0.01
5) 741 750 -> 0.08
